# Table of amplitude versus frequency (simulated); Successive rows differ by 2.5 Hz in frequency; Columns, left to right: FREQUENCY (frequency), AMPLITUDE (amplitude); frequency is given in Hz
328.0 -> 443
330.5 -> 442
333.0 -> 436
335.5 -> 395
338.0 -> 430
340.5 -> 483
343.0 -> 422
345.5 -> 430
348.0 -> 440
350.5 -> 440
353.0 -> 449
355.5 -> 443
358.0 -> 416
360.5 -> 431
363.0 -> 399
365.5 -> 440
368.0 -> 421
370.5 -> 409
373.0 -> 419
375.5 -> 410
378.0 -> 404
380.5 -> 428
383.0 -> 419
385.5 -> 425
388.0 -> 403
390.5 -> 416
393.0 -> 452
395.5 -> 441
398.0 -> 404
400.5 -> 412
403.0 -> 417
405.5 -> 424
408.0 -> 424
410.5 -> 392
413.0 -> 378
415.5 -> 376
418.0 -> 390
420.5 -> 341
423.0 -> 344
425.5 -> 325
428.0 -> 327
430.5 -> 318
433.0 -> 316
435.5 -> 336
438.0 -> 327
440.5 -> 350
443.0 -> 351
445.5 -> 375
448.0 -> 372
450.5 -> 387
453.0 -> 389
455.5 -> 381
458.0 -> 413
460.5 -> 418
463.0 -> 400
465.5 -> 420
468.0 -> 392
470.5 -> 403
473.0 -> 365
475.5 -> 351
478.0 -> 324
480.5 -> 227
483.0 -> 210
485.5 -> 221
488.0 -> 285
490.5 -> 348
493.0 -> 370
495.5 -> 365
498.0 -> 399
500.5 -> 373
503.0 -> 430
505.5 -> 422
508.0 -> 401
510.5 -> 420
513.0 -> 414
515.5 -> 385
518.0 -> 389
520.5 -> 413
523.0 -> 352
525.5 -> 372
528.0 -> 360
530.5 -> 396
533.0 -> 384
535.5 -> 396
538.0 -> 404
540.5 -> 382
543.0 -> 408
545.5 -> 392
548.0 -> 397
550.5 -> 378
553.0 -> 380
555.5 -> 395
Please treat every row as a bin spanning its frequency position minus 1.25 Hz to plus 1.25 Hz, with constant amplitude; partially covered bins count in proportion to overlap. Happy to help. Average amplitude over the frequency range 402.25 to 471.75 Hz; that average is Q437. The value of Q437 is 374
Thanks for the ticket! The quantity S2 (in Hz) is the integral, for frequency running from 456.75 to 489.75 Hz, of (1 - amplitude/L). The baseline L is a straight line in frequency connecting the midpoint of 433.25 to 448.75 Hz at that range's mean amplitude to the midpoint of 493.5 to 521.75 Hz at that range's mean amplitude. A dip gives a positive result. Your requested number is 2.8 Hz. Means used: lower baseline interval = 349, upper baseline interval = 400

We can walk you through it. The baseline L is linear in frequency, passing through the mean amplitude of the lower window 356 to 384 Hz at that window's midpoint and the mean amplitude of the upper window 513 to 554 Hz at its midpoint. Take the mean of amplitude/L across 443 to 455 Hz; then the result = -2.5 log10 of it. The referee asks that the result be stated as 0.07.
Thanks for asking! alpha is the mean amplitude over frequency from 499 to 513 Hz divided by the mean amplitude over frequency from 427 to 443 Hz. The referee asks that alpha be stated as 1.24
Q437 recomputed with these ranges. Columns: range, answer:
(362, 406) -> 419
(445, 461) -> 390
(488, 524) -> 388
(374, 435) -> 391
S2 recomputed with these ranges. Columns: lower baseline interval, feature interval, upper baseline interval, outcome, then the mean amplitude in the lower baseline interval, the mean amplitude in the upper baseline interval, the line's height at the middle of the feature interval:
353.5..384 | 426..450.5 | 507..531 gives 3.8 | 421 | 390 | 406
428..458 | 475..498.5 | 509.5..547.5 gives 4.3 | 356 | 391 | 374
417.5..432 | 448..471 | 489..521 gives -2.3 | 338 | 393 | 362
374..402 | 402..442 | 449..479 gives 4.4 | 419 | 387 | 405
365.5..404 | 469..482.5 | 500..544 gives 2.5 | 419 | 395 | 403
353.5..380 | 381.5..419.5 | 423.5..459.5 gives -2.0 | 420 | 355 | 391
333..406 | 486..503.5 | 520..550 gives 1.7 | 425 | 387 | 396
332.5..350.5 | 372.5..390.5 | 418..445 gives -1.1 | 434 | 337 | 391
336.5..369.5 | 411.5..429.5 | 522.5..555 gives 2.7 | 434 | 386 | 416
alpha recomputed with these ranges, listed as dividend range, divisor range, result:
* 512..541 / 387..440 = 1.02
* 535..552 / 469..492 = 1.29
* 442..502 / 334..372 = 0.83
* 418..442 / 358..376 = 0.80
